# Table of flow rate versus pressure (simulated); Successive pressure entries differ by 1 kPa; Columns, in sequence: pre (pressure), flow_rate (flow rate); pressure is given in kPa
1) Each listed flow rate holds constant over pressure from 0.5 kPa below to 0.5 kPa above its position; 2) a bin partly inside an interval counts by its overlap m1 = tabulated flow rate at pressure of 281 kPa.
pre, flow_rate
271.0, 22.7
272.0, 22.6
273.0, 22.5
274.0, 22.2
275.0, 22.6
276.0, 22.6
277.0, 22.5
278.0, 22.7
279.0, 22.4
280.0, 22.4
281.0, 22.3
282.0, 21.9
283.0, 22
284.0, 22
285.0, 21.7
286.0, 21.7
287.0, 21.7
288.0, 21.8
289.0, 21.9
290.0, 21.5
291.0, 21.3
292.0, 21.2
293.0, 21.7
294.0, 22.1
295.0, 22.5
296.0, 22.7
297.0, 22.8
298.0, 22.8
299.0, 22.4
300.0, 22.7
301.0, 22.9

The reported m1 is 22.3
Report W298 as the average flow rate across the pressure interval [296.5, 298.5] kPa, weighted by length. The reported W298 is 22.8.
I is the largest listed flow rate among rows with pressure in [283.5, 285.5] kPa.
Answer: 22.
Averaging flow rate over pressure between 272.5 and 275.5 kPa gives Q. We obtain 22.4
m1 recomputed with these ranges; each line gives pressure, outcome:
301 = 22.9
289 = 21.9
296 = 22.7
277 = 22.5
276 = 22.6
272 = 22.6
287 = 21.7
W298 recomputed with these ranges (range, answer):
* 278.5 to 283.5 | 22.2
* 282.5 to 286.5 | 21.9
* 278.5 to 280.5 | 22.4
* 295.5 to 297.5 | 22.8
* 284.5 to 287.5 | 21.7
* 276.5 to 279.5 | 22.5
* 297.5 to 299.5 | 22.6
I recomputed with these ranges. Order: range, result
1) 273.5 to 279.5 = 22.7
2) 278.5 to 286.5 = 22.4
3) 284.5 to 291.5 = 21.9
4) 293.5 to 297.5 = 22.8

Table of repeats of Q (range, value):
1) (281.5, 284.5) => 22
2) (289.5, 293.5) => 21.4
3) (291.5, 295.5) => 21.9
